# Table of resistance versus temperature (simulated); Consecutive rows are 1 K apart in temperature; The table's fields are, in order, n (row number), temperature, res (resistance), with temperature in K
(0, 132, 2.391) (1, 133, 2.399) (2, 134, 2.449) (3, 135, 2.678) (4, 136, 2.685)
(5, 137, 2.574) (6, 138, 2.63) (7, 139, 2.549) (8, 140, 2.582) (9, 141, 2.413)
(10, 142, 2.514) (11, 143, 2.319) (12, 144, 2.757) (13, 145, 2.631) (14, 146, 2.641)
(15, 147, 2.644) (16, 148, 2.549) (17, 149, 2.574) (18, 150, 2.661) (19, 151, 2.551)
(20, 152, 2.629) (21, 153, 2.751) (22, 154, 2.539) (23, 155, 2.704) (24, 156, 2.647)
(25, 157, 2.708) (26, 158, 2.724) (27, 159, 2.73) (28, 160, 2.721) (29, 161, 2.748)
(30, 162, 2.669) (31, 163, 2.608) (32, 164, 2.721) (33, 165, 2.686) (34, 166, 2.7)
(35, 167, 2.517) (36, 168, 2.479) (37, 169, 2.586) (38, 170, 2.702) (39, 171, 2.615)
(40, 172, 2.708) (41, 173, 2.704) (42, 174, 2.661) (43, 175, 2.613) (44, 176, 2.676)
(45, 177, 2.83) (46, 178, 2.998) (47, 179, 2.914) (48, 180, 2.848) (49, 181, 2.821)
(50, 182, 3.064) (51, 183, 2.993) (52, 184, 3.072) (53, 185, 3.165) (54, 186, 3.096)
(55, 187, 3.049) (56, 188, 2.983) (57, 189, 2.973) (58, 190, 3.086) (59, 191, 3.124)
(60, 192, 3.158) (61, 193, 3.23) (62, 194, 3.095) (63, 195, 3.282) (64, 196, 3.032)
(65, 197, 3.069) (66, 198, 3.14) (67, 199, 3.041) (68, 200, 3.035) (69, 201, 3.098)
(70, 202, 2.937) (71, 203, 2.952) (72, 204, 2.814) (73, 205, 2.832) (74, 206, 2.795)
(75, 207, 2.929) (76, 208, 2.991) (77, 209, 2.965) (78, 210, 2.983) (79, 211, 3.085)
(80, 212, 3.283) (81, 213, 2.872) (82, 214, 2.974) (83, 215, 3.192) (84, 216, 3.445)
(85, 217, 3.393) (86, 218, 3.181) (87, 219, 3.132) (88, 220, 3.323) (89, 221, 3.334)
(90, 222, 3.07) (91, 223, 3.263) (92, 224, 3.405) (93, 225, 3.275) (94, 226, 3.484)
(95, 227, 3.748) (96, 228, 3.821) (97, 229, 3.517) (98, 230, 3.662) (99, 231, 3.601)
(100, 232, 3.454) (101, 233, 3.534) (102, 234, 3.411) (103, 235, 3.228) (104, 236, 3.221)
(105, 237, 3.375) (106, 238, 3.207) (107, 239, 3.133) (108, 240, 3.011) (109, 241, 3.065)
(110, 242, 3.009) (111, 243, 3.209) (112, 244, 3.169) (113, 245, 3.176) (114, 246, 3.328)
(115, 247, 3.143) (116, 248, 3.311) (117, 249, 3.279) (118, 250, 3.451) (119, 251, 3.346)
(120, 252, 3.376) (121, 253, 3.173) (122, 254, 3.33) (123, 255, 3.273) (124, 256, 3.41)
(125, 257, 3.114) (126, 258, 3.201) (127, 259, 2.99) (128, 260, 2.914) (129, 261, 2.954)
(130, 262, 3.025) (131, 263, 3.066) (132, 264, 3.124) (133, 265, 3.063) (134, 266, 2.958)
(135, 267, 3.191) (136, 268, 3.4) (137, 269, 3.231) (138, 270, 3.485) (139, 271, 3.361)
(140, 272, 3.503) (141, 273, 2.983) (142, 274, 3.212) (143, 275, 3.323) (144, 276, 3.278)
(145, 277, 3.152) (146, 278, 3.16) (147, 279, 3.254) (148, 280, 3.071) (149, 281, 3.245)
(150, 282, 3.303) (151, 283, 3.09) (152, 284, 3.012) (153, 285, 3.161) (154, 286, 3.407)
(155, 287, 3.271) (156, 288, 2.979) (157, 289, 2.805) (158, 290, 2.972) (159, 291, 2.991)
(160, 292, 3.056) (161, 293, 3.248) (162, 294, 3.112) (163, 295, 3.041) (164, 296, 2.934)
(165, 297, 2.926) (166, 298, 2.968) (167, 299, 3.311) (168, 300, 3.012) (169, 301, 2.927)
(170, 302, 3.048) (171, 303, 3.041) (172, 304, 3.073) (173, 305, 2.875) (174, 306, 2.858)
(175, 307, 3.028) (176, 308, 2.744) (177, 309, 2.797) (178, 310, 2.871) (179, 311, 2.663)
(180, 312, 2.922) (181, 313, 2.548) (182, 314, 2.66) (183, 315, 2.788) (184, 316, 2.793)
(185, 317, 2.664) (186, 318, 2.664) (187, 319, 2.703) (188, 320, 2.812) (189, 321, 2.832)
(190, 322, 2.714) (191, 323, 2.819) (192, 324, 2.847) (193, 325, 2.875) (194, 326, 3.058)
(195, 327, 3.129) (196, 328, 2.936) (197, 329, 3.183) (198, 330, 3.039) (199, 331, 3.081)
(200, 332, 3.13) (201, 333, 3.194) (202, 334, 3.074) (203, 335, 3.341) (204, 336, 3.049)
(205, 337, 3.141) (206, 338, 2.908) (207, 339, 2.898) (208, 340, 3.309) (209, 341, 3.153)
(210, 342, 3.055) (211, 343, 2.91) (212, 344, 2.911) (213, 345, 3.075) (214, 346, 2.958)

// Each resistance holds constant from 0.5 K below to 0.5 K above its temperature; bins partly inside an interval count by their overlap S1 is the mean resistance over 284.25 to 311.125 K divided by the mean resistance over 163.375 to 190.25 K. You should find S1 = 1.07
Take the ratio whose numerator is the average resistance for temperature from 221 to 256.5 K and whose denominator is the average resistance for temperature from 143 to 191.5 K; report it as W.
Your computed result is 1.21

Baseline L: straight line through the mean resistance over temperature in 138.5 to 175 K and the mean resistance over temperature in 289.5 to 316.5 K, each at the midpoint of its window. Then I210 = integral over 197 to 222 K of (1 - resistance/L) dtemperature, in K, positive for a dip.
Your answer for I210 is -3.04 K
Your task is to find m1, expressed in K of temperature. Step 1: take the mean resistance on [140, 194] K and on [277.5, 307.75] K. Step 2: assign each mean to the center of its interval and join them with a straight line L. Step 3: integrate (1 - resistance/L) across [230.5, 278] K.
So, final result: -4.0 K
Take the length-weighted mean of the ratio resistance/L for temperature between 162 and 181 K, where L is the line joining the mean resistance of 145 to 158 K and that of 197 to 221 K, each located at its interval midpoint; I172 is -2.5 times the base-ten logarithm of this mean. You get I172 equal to 0.03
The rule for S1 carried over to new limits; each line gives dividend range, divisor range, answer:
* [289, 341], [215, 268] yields 0.90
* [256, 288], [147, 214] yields 1.11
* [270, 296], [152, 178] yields 1.18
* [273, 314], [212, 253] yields 0.92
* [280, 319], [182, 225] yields 0.96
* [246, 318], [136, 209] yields 1.10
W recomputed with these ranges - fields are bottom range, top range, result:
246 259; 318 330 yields 0.88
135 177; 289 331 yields 1.11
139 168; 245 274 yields 1.22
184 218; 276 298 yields 1.01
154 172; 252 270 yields 1.19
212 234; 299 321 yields 0.85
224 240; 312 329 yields 0.82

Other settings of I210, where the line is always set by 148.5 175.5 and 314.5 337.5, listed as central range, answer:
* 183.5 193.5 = -1.4 K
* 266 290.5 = -2.9 K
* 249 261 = -1.7 K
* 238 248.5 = -1.3 K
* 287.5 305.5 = -0.7 K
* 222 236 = -3.5 K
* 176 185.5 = -0.9 K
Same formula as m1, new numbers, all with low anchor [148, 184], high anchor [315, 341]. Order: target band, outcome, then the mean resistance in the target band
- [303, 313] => 0.3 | 2.86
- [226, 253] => -4.9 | 3.34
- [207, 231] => -4.1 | 3.28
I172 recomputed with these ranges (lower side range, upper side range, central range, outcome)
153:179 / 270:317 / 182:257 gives -0.13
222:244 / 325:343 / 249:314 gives 0.04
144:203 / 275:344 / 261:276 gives -0.09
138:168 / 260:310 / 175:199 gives -0.10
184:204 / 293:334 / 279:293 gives -0.06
